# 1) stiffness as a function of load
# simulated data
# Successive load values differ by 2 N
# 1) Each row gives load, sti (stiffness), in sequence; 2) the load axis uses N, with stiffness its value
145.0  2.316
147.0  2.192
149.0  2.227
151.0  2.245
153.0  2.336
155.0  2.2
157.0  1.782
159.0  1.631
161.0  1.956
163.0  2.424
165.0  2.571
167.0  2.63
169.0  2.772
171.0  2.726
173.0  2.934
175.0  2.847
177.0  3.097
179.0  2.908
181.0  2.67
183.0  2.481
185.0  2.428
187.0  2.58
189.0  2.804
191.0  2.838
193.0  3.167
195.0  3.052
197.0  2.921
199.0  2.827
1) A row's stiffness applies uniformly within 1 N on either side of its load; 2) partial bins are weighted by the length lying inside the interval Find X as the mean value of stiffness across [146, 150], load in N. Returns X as 2.21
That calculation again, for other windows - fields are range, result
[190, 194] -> 3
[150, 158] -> 2.14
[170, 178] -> 2.9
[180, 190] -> 2.59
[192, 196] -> 3.11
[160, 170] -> 2.47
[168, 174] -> 2.81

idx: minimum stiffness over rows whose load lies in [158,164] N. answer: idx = 1.631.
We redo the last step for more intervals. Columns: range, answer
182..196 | 2.428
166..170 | 2.63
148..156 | 2.2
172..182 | 2.67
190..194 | 2.838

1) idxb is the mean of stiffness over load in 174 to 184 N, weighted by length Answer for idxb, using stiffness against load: 2.8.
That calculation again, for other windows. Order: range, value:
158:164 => 2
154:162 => 1.89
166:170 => 2.7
